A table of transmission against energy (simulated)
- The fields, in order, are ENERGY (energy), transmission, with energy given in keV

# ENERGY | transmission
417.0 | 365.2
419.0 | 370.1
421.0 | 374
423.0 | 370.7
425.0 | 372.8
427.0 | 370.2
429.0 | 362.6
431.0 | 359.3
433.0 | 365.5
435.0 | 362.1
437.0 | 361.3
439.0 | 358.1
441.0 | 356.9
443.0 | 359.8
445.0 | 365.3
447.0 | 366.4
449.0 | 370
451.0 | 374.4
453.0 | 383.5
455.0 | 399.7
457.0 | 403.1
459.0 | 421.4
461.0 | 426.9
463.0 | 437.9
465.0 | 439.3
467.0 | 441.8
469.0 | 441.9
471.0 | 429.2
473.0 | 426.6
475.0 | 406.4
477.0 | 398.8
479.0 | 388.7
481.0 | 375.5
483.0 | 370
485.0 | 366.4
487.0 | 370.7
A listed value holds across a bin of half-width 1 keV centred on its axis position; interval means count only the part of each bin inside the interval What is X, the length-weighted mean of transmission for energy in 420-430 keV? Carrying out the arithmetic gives 370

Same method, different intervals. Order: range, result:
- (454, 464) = 418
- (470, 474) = 428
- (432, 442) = 361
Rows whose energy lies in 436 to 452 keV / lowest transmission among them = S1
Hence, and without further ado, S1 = 356.9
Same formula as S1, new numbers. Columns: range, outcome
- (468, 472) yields 429.2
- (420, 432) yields 359.3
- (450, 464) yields 374.4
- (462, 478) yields 398.8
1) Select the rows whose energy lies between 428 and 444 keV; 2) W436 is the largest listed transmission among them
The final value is 365.5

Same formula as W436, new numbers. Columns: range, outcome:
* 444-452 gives 374.4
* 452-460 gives 421.4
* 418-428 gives 374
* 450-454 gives 383.5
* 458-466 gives 439.3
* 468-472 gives 441.9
